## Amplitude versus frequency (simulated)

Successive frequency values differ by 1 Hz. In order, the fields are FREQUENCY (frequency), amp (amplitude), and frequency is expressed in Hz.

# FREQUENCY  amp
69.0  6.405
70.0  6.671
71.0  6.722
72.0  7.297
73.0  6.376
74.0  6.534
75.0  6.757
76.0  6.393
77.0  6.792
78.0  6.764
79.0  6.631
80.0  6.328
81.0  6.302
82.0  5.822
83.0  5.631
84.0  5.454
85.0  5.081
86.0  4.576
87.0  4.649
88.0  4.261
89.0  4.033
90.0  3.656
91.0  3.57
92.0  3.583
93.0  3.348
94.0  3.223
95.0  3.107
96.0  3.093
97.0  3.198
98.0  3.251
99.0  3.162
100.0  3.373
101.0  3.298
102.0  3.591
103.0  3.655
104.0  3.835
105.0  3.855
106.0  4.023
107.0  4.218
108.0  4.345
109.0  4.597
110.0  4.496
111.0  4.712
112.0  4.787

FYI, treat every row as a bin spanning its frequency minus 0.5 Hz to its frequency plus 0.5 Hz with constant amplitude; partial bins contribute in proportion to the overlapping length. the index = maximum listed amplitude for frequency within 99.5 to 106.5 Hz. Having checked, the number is 4.023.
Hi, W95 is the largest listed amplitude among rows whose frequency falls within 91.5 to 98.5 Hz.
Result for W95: 3.583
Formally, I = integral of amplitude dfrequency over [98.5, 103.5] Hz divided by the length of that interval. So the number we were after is 3.42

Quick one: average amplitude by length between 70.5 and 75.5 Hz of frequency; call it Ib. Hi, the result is 6.74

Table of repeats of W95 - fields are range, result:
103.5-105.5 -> 3.855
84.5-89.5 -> 5.081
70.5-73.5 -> 7.297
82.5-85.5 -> 5.631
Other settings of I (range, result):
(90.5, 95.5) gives 3.37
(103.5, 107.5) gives 3.98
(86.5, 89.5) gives 4.31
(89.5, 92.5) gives 3.6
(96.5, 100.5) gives 3.25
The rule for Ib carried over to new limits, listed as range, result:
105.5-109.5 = 4.3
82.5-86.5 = 5.19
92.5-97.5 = 3.19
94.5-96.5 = 3.1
